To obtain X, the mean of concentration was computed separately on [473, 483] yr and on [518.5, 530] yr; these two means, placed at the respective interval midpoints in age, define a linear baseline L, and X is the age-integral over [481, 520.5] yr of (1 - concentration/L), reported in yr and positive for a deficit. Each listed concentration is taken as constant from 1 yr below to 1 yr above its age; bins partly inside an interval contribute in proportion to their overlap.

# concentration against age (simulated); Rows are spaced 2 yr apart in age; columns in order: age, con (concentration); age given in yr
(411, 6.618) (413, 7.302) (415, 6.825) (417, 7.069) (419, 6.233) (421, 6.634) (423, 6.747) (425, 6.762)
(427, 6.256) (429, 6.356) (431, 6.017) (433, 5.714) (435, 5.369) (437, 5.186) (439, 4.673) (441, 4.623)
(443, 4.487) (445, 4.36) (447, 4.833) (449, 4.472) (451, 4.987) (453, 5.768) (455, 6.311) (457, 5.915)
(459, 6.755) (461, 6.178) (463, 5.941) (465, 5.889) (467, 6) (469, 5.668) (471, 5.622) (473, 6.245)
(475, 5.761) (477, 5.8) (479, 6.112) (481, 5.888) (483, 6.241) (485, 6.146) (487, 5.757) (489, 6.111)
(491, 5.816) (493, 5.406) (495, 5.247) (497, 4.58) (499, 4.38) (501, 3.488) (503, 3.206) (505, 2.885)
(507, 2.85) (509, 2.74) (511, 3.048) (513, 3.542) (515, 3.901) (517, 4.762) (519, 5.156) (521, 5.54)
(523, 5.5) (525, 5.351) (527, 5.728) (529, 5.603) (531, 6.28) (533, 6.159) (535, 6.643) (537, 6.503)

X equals 8.3 yr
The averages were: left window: 5.96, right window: 5.49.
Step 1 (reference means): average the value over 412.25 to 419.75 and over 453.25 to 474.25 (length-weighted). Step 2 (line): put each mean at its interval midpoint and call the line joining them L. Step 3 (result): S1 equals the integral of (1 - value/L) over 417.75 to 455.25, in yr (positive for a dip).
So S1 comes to 5.52 yr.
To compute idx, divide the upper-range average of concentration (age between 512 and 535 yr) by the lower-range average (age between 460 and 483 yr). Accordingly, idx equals 0.89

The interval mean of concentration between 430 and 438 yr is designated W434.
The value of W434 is 5.57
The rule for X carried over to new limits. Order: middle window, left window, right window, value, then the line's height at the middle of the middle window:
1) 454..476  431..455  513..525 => -4.5 yr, 5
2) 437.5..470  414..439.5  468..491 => 3.3 yr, 6.05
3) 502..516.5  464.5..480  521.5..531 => 6.3 yr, 5.71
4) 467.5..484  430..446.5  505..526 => -4.6 yr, 4.62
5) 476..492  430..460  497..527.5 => -4.7 yr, 4.62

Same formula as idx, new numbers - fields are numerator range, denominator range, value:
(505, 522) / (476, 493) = 0.65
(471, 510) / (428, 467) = 0.91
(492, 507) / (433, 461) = 0.78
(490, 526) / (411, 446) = 0.72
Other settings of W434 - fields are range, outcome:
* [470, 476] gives 5.88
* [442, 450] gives 4.54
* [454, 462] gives 6.29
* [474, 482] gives 5.89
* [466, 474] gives 5.88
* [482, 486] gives 6.19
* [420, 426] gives 6.71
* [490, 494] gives 5.61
